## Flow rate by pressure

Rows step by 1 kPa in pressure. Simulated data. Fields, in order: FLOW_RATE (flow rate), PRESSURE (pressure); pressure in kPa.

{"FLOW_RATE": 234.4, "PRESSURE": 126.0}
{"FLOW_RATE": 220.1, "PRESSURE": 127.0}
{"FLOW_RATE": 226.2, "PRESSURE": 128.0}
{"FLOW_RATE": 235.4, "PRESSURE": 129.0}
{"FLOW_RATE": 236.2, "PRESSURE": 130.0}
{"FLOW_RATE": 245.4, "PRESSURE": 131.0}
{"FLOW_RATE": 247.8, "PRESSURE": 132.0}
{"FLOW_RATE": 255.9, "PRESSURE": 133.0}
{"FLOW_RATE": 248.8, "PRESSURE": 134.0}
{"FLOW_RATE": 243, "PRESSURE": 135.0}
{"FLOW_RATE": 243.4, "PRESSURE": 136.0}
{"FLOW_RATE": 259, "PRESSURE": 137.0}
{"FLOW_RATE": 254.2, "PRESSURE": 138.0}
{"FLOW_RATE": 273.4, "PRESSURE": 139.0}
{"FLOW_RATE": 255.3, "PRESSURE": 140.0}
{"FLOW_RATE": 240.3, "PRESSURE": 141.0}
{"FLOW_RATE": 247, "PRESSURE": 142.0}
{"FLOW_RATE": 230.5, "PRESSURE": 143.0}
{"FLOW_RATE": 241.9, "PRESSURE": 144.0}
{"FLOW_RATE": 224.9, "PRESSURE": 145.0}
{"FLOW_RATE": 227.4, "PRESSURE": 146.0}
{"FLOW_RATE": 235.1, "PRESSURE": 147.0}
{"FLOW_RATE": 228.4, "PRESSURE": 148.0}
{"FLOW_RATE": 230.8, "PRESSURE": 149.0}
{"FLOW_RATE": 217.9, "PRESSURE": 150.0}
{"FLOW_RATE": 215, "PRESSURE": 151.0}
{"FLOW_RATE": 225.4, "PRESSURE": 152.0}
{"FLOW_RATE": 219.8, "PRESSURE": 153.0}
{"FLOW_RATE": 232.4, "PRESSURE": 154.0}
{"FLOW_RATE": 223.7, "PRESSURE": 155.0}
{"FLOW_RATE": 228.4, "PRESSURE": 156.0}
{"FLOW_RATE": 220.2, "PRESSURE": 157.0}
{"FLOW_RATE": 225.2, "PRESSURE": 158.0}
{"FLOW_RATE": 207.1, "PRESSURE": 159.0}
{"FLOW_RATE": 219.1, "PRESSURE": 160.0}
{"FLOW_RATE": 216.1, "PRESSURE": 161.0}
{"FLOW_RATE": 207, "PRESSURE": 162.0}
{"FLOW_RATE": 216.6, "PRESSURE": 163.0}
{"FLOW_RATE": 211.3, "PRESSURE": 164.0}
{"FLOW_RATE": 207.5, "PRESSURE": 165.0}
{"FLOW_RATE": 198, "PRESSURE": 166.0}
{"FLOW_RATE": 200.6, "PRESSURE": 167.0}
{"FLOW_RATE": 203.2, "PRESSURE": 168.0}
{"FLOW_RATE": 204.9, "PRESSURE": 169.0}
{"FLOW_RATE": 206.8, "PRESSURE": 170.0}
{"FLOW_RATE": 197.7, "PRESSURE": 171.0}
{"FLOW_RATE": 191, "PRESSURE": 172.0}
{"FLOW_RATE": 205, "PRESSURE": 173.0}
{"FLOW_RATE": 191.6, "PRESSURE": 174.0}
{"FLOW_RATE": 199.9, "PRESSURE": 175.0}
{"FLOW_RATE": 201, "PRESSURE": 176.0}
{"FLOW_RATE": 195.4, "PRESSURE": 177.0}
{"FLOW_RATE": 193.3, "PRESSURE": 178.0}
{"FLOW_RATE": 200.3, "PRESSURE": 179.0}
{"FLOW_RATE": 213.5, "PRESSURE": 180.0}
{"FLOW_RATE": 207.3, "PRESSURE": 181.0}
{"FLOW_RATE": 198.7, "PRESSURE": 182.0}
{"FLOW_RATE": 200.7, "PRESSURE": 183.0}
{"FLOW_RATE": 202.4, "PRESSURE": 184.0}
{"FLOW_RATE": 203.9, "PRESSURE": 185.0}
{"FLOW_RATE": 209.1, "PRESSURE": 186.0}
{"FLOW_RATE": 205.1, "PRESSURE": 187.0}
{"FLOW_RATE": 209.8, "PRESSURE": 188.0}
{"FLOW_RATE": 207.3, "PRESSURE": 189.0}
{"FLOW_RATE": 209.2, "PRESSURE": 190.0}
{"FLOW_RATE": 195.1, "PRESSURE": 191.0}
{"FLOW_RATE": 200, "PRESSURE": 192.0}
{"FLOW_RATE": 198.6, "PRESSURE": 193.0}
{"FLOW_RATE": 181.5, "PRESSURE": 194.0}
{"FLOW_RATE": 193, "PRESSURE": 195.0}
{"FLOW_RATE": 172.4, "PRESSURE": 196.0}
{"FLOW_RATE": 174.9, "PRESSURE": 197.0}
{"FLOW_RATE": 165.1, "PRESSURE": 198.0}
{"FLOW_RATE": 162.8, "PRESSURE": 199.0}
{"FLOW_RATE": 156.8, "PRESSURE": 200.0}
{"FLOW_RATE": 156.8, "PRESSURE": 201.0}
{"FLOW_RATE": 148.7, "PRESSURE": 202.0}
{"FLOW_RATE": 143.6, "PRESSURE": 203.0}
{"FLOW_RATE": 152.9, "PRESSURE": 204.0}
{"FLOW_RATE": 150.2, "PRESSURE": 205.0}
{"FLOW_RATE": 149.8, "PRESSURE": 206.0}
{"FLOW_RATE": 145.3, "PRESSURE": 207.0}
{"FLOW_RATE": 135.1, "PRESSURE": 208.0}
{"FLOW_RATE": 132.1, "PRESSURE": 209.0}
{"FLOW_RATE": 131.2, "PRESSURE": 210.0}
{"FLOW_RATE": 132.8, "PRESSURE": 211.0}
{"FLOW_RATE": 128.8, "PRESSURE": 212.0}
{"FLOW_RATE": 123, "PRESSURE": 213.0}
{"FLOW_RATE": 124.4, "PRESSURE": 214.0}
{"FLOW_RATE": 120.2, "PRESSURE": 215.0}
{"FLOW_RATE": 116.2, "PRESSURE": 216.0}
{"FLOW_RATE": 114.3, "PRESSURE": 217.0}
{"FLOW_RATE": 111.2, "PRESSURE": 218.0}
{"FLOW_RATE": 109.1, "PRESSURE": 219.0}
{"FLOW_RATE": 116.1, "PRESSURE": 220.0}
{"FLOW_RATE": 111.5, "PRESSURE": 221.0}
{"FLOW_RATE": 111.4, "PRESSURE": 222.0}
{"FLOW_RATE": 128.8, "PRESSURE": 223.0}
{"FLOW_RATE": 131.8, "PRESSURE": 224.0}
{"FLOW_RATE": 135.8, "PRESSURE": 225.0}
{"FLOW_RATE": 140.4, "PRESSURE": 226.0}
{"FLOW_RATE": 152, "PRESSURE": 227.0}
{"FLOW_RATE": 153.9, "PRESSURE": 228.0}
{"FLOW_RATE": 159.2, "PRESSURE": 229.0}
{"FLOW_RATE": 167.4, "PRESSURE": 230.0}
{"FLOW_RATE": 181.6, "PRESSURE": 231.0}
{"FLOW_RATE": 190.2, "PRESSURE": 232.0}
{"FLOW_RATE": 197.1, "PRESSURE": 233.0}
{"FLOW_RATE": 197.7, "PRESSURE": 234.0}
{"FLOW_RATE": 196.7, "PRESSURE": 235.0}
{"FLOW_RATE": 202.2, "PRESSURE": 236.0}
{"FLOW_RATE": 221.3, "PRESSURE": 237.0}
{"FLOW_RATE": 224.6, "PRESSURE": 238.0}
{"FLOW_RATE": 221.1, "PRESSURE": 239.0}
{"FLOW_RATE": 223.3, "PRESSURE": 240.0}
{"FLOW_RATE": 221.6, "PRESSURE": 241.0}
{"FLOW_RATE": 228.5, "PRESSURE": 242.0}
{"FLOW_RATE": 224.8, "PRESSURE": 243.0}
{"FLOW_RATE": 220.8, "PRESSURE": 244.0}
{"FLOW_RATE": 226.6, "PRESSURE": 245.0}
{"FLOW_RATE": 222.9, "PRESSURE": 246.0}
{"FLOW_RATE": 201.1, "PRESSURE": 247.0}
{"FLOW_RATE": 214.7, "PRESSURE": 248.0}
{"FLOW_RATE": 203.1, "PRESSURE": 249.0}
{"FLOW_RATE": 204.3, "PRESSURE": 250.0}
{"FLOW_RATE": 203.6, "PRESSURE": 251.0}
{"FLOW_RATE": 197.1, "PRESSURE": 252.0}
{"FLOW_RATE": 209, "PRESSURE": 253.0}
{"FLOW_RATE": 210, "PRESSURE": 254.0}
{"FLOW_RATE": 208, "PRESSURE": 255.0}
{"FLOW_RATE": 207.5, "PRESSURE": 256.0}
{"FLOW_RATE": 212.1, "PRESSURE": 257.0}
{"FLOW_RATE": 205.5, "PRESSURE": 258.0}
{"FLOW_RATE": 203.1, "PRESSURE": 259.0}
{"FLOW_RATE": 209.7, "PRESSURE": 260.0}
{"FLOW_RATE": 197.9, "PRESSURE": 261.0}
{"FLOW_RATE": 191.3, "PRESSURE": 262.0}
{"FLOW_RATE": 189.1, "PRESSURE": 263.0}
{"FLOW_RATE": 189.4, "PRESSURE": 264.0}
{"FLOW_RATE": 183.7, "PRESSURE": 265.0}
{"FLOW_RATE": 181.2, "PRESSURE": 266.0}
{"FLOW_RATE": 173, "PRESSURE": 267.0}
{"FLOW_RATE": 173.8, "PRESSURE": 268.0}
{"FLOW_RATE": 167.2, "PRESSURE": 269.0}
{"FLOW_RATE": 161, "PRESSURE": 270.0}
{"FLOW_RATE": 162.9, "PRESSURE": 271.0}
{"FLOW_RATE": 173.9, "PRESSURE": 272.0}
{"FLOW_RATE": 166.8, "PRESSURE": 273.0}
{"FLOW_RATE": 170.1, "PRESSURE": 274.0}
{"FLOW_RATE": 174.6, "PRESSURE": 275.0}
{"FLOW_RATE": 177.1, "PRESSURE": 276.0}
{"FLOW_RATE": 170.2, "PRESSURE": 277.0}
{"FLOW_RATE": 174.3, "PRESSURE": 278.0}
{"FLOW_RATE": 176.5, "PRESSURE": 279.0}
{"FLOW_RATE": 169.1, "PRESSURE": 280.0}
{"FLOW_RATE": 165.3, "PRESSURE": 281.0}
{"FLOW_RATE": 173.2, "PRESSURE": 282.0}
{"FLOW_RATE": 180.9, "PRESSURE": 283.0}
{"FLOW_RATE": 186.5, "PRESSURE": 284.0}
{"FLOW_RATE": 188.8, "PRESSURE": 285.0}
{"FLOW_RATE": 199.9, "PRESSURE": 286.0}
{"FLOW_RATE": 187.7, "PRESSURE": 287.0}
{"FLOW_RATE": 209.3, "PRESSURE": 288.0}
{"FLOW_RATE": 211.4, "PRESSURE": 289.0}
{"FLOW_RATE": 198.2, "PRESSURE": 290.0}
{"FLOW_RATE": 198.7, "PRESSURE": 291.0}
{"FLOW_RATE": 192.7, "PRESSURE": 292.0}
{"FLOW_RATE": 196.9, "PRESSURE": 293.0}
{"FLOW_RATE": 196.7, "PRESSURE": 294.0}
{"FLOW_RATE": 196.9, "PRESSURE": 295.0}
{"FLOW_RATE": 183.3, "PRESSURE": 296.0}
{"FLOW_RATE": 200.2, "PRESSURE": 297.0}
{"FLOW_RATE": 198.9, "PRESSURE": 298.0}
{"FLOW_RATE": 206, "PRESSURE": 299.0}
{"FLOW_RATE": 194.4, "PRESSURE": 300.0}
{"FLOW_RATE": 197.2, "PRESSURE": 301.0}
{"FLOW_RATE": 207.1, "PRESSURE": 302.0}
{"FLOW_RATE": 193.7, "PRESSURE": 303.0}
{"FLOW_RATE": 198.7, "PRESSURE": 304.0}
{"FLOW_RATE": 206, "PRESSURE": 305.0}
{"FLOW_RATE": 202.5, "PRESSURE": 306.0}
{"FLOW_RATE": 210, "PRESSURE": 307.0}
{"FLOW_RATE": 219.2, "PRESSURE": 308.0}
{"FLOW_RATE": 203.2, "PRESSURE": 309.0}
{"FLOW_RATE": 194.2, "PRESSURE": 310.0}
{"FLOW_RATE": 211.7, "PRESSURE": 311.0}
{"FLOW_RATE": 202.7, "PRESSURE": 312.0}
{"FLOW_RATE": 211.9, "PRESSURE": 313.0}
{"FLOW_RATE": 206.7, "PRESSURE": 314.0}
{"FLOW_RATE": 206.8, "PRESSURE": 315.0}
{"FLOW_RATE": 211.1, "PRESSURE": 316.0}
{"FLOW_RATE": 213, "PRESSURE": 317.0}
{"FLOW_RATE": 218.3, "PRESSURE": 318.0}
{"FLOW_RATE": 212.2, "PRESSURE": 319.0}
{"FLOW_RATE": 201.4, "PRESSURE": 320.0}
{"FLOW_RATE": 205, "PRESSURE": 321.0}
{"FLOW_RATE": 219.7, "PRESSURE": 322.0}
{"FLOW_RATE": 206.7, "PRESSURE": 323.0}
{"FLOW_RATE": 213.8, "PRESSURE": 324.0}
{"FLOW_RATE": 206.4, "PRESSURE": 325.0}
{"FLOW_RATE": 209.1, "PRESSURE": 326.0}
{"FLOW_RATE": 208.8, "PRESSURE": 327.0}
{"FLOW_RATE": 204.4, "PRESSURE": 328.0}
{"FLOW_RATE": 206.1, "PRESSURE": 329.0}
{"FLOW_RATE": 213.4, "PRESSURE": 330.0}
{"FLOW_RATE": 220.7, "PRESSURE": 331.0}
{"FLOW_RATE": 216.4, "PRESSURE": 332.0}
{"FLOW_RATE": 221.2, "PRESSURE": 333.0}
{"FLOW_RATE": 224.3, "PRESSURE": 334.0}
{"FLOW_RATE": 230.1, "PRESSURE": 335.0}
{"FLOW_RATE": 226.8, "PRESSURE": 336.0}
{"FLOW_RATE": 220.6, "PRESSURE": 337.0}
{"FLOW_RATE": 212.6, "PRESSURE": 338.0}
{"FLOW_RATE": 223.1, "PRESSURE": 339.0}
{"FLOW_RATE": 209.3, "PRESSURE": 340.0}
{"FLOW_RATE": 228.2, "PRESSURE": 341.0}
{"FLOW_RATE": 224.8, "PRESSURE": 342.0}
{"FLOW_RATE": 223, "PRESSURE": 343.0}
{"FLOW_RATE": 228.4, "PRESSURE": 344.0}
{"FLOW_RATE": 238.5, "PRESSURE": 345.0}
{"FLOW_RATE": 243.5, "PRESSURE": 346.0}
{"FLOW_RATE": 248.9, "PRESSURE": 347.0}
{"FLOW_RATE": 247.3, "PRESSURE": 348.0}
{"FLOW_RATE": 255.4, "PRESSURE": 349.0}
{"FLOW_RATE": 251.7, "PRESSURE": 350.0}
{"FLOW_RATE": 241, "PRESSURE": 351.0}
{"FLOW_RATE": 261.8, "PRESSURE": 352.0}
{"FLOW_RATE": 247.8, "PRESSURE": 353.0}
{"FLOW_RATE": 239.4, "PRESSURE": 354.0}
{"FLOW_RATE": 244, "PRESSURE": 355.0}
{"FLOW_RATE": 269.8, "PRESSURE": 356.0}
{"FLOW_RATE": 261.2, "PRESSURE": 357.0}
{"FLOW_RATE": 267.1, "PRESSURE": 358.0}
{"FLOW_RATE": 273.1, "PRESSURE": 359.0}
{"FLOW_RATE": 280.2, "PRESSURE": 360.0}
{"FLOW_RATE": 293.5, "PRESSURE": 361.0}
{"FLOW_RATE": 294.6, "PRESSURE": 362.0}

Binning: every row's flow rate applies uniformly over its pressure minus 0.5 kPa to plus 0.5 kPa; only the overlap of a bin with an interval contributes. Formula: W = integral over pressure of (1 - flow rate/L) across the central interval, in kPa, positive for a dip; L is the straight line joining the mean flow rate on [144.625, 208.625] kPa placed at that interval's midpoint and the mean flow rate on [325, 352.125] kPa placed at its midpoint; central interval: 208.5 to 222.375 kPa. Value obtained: 5.73 kPa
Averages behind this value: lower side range 198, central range 120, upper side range 227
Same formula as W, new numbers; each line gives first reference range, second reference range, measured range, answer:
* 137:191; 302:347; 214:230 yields 6.4 kPa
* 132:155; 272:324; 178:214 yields 8.1 kPa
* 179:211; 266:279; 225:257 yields -4.9 kPa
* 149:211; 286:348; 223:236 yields 2.1 kPa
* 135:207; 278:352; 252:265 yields 0.4 kPa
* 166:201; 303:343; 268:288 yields 3.0 kPa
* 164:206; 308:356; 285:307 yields 1.6 kPa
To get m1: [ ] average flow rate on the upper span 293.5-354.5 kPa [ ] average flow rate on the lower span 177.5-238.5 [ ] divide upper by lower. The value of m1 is 1.3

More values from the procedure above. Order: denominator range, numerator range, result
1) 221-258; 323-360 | 1.21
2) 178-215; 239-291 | 1.13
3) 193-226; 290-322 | 1.45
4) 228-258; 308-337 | 1.03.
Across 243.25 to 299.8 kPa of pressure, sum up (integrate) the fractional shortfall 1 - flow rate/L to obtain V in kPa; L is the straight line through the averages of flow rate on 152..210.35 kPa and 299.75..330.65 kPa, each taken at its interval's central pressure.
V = 2.8 kPa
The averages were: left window 192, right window 207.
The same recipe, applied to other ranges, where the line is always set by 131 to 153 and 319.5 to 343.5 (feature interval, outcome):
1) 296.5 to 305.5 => 0.79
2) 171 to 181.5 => 1.60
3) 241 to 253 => 0.68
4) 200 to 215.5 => 6.20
